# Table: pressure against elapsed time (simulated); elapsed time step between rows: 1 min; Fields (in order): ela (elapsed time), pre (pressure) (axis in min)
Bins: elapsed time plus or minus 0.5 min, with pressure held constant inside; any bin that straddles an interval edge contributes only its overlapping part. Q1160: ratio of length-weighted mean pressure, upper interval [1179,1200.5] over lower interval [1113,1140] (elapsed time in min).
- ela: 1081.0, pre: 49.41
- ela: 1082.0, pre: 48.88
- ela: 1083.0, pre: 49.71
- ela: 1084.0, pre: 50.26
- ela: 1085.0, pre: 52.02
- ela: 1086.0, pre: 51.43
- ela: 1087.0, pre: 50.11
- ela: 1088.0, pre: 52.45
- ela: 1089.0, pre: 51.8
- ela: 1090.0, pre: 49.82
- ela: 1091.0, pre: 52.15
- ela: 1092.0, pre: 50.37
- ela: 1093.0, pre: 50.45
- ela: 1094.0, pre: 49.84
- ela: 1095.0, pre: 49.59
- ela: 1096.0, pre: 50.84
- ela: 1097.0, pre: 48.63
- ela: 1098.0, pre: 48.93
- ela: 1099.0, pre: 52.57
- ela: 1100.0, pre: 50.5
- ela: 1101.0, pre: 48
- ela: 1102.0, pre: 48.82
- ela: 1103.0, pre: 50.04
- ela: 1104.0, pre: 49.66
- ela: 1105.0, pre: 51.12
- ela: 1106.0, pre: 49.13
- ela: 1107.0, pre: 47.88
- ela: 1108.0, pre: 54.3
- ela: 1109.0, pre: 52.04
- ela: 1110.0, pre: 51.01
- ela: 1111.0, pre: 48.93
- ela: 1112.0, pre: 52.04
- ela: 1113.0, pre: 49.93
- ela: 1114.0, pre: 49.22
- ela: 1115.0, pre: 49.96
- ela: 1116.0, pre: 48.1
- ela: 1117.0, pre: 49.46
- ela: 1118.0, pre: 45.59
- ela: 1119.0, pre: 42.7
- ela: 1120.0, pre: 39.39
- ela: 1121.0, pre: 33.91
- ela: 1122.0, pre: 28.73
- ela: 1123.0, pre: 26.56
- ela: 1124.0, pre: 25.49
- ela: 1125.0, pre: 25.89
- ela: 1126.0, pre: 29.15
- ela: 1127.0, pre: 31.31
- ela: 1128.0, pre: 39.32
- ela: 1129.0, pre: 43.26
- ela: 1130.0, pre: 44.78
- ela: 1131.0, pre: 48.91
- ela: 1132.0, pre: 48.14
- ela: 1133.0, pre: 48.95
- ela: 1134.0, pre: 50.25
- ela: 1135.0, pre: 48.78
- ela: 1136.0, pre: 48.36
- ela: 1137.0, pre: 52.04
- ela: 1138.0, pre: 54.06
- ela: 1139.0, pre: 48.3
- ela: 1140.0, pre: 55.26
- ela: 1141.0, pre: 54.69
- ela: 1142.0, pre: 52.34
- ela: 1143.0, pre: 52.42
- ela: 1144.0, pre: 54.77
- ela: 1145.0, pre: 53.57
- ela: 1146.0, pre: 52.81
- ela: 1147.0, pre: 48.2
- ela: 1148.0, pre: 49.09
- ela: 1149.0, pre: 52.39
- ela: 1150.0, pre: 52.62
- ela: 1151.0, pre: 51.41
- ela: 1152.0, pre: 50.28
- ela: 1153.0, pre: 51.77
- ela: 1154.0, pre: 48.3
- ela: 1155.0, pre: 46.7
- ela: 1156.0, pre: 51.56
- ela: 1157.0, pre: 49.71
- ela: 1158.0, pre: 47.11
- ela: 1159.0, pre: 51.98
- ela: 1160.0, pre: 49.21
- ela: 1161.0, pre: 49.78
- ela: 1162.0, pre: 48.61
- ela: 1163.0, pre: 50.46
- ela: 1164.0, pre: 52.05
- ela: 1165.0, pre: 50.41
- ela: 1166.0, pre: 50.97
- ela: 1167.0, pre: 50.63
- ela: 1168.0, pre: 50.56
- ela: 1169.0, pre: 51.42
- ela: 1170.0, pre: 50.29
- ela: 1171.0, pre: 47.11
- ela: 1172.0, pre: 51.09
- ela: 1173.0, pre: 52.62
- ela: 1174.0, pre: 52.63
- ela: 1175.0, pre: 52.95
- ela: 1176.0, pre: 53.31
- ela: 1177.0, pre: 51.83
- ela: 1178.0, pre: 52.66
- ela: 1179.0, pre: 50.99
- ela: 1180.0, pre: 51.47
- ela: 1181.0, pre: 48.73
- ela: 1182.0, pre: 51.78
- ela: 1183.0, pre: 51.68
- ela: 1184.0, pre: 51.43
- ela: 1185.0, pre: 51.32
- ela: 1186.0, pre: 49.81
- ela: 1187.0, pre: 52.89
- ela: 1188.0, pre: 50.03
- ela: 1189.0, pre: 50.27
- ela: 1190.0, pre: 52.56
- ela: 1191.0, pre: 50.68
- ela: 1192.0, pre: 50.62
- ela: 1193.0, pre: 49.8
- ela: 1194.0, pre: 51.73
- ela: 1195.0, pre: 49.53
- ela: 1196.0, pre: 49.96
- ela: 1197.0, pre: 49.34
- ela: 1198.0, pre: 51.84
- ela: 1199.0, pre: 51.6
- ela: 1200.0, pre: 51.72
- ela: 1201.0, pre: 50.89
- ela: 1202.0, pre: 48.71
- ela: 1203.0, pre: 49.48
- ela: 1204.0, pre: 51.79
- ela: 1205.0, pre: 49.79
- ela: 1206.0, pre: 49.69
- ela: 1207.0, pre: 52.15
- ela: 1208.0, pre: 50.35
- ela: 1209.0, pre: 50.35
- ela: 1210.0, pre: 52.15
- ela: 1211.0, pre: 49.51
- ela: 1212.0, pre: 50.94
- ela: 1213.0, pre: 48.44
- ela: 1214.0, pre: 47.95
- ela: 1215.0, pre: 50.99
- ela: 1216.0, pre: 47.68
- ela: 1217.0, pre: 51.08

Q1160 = 1.19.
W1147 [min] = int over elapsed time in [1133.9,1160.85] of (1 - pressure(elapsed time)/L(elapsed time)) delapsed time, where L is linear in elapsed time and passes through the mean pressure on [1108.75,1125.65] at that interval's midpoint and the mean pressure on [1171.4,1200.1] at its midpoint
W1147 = -2.9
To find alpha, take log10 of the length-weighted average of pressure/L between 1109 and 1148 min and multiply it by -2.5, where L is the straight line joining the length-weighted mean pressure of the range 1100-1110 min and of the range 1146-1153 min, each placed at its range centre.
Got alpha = 0.11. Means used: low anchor 50.2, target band 45.6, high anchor 50.9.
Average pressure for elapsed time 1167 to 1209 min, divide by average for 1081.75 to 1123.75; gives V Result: 1.06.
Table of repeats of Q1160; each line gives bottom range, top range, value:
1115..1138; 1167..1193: 1.24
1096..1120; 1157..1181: 1.03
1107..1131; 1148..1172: 1.19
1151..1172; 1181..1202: 1.02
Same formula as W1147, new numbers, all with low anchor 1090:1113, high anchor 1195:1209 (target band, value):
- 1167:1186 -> -0.3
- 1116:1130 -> 3.9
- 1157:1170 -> 0.0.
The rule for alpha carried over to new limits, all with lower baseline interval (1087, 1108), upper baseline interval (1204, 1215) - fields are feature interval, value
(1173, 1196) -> -0.02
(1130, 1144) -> -0.01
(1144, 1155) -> -0.02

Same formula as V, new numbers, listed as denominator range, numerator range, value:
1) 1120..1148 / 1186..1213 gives 1.14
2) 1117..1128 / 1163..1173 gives 1.49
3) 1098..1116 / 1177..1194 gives 1.02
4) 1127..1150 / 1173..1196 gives 1.03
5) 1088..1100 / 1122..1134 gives 0.74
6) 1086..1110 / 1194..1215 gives 1.00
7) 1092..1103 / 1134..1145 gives 1.04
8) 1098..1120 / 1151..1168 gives 1.01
